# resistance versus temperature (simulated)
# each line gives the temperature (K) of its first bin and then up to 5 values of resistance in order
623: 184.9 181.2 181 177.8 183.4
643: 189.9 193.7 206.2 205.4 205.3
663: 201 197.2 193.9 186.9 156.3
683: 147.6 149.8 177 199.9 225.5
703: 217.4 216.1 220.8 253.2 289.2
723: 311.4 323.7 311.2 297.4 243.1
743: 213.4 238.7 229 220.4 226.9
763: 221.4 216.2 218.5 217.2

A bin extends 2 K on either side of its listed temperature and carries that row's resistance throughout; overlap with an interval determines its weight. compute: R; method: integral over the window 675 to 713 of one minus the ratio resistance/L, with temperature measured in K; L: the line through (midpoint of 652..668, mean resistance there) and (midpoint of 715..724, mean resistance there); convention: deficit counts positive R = 9.5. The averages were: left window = 203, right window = 289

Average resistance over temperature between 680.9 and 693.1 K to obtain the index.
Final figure 158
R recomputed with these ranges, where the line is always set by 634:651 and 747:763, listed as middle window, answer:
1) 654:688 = 2.6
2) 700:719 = -2.0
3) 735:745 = -0.9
